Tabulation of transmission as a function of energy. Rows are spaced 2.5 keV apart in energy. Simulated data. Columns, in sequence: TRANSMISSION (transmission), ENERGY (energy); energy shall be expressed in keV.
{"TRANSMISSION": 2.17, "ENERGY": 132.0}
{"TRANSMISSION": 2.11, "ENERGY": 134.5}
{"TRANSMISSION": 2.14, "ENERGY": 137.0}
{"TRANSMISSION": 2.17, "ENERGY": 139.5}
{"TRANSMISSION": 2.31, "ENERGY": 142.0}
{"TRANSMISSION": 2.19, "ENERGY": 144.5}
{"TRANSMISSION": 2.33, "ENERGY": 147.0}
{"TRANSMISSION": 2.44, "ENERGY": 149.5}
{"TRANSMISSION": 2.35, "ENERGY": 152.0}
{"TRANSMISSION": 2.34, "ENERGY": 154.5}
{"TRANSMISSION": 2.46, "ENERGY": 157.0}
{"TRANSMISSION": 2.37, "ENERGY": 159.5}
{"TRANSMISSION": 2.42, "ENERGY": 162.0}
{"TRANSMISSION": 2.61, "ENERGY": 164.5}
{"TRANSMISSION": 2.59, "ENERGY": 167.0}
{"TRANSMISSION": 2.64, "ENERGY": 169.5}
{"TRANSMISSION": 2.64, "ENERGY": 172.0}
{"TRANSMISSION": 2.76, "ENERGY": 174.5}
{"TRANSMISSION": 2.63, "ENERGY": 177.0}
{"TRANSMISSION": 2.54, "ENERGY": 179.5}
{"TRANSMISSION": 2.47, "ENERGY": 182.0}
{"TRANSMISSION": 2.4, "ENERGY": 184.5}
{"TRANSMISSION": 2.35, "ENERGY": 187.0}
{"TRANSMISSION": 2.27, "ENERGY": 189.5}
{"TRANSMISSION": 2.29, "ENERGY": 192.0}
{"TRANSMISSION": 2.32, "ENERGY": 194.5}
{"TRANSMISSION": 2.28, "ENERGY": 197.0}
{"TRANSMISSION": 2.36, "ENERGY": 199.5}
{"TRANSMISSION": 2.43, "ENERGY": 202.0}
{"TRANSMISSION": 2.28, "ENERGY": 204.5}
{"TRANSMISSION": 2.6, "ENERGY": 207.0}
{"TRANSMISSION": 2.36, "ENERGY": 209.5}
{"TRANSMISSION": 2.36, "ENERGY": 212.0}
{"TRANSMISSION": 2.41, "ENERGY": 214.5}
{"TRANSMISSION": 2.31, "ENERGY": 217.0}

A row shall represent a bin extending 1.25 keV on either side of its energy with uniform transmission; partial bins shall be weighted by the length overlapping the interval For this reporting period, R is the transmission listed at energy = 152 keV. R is 2.35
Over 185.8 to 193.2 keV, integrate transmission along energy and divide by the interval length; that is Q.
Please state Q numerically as 2.3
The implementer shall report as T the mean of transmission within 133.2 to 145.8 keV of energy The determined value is 2.18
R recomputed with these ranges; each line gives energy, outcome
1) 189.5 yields 2.27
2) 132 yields 2.17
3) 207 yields 2.6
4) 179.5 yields 2.54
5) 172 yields 2.64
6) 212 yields 2.36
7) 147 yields 2.33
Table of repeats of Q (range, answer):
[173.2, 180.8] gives 2.64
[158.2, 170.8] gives 2.53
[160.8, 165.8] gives 2.52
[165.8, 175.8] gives 2.66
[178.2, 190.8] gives 2.41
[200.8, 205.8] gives 2.36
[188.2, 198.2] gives 2.29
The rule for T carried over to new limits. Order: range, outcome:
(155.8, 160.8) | 2.41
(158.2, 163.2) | 2.4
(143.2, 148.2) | 2.26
